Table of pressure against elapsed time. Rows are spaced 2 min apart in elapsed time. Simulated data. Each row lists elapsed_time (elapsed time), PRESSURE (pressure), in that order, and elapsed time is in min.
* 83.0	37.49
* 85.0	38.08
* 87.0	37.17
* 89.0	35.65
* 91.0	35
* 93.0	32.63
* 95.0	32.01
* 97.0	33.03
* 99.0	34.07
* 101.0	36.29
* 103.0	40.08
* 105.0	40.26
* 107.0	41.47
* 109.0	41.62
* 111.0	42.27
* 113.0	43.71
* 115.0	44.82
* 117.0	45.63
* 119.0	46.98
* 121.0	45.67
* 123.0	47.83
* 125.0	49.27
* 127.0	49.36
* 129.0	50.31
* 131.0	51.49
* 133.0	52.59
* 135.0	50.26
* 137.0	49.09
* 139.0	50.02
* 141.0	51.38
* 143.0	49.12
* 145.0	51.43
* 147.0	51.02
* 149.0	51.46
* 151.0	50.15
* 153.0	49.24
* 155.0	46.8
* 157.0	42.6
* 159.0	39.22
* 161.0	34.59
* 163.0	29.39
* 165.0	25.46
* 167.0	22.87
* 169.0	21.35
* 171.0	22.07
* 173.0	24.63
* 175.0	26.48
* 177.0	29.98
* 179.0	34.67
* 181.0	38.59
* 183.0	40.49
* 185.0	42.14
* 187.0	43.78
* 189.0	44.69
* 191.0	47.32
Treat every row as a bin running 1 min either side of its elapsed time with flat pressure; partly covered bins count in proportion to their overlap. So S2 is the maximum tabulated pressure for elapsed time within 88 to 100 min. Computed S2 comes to 35.65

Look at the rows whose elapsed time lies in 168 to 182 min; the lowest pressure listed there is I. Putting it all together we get 21.35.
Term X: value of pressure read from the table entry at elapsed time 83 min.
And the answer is 37.49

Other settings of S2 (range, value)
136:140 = 50.02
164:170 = 25.46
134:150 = 51.46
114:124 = 47.83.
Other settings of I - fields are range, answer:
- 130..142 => 49.09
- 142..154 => 49.12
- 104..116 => 40.26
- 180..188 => 38.59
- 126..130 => 49.36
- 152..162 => 34.59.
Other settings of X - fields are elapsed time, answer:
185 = 42.14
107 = 41.47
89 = 35.65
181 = 38.59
